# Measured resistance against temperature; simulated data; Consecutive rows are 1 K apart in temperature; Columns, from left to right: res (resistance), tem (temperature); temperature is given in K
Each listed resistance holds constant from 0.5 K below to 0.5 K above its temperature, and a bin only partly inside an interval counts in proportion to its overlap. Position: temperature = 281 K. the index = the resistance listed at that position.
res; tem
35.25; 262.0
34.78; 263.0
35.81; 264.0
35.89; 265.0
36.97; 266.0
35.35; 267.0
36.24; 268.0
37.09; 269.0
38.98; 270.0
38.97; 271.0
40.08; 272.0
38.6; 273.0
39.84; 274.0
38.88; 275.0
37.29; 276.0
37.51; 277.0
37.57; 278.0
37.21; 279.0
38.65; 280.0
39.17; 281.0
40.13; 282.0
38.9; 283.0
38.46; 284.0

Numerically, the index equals 39.17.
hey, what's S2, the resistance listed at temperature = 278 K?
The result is 37.57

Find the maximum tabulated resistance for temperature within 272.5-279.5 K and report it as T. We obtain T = 39.84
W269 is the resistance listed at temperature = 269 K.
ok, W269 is 37.09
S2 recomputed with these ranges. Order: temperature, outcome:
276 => 37.29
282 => 40.13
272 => 40.08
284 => 38.46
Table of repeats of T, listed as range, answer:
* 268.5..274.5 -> 40.08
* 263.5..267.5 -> 36.97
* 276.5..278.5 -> 37.57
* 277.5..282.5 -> 40.13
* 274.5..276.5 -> 38.88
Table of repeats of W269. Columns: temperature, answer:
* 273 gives 38.6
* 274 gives 39.84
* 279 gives 37.21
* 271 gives 38.97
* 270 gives 38.98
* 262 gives 35.25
